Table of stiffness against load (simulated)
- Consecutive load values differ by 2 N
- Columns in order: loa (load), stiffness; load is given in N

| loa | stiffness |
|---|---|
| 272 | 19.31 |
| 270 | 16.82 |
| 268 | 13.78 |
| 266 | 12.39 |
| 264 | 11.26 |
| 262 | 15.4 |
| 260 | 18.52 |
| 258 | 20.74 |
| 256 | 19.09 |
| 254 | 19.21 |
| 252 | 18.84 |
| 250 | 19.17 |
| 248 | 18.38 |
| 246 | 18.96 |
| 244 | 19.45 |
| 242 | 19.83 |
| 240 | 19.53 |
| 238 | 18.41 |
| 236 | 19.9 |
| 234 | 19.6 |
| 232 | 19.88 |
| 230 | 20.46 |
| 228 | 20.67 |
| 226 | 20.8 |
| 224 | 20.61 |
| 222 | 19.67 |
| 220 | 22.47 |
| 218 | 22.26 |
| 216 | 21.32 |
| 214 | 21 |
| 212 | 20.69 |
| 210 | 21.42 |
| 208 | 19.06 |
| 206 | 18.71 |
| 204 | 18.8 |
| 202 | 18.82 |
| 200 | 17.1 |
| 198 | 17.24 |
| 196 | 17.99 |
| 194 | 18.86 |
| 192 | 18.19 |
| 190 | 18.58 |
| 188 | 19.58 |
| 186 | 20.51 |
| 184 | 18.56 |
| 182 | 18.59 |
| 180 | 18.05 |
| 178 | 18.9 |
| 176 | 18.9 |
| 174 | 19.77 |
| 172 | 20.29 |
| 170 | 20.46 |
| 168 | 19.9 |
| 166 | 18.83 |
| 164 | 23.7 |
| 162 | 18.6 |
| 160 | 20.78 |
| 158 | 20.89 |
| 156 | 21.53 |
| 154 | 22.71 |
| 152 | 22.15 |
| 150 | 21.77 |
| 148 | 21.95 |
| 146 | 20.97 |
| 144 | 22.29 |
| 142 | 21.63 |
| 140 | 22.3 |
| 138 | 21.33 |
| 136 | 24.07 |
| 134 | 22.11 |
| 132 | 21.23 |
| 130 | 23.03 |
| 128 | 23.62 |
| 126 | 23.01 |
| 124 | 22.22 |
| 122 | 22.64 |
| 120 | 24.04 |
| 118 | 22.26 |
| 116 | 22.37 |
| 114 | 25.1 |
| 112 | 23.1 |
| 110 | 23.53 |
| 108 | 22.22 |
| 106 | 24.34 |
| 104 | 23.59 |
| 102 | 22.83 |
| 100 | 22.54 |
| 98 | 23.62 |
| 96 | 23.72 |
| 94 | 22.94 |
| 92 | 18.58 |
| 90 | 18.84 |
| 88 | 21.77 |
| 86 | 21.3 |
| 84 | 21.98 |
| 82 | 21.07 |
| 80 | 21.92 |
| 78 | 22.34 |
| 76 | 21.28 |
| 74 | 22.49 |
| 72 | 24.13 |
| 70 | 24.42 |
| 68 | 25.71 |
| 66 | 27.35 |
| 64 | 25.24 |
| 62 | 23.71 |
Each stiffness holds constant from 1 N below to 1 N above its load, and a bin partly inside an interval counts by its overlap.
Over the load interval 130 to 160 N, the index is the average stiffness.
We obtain 21.9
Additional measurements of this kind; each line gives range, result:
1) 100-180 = 21.9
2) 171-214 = 19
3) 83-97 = 21.3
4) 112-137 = 23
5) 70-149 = 22.4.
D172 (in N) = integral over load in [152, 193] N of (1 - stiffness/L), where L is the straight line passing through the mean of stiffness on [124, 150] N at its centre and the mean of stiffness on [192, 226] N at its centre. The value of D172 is 2.2 N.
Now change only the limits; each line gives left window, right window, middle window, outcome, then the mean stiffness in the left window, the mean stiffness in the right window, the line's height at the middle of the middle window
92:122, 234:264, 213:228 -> -1.16 N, 23.1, 18.7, 19.6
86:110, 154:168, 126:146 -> -0.90 N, 22.3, 20.8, 21.4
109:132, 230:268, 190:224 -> 0.28 N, 23.1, 18.2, 19.8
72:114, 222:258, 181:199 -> 1.63 N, 22.3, 19.6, 20.5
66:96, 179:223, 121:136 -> -1.06 N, 22.3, 19.4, 21.2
